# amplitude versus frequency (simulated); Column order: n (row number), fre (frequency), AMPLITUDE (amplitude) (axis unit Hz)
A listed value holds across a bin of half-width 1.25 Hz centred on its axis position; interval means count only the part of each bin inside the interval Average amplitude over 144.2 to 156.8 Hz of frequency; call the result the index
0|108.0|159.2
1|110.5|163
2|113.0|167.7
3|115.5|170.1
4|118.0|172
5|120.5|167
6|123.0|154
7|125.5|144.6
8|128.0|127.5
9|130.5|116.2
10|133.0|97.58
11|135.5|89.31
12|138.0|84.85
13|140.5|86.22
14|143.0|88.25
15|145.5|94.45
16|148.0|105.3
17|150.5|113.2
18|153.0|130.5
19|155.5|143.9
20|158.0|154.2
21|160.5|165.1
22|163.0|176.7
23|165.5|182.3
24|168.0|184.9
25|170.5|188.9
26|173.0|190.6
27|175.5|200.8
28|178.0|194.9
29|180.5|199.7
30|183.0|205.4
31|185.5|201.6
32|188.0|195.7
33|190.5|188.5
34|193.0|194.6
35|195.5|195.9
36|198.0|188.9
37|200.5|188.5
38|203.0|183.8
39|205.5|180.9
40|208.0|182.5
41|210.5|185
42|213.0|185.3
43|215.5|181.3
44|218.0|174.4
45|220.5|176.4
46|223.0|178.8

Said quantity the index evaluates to 117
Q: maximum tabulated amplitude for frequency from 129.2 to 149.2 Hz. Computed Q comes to 116.2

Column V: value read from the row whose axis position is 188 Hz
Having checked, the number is 195.7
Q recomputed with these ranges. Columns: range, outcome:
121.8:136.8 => 154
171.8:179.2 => 200.8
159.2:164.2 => 176.7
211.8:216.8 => 185.3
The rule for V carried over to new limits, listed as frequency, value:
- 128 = 127.5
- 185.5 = 201.6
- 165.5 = 182.3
